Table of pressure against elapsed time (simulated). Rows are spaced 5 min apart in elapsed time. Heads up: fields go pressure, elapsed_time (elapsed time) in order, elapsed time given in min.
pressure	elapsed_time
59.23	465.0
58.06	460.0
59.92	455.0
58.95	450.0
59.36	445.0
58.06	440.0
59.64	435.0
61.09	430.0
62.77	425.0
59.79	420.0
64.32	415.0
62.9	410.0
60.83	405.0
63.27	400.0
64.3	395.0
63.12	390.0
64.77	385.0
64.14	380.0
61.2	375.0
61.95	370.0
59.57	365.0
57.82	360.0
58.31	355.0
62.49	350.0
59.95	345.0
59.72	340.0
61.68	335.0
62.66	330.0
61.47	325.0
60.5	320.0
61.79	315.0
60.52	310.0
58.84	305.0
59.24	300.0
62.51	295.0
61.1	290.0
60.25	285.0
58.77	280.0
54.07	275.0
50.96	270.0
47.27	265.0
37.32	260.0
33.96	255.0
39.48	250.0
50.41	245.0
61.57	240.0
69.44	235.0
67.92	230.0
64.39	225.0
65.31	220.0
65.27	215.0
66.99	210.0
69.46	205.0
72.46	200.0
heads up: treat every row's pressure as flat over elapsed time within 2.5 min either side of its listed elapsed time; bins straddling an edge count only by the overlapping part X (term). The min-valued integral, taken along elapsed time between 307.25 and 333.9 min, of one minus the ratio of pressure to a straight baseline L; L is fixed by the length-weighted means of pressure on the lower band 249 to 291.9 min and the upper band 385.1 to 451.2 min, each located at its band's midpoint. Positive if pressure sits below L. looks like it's -3.9 min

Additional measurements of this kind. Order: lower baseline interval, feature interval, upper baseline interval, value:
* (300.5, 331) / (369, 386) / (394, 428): -0.3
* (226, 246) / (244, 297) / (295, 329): 9.9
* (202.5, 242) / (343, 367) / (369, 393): 1.5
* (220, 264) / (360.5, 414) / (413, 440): -2.6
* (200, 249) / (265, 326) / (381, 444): 4.6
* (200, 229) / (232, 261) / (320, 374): 7.0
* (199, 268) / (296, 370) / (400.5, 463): -1.7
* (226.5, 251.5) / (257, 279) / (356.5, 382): 4.2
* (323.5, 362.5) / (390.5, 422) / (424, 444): -1.3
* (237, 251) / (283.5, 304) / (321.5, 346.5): -1.2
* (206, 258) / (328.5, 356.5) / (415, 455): -0.6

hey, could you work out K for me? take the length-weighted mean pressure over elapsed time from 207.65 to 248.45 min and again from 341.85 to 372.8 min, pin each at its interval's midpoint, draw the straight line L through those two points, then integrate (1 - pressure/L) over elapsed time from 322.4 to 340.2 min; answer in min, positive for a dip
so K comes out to -0.3 min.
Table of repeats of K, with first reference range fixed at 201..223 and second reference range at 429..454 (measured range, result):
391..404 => -0.5 min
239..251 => 2.8 min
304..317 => 0.7 min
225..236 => -0.2 min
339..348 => 0.4 min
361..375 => 0.3 min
